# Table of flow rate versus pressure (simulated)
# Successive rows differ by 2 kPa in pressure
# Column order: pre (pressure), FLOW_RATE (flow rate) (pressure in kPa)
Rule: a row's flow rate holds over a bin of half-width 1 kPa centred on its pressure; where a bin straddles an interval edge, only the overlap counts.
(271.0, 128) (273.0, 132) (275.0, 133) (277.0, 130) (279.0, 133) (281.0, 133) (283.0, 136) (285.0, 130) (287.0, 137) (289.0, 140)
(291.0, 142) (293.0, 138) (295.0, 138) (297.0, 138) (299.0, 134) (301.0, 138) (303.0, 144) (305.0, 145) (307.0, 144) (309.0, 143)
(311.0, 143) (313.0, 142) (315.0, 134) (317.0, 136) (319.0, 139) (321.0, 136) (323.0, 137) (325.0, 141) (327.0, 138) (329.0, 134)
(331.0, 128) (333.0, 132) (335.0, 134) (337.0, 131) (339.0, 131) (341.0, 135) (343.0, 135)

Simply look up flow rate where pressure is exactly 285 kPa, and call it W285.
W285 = 130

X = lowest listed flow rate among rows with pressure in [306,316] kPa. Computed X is 134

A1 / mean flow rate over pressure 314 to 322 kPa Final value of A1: 136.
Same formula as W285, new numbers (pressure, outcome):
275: 133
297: 138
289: 140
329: 134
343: 135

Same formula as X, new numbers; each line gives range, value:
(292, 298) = 138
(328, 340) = 128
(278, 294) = 130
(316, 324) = 136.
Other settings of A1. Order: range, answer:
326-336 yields 133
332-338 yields 132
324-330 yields 138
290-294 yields 140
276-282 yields 132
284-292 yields 137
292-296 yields 138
